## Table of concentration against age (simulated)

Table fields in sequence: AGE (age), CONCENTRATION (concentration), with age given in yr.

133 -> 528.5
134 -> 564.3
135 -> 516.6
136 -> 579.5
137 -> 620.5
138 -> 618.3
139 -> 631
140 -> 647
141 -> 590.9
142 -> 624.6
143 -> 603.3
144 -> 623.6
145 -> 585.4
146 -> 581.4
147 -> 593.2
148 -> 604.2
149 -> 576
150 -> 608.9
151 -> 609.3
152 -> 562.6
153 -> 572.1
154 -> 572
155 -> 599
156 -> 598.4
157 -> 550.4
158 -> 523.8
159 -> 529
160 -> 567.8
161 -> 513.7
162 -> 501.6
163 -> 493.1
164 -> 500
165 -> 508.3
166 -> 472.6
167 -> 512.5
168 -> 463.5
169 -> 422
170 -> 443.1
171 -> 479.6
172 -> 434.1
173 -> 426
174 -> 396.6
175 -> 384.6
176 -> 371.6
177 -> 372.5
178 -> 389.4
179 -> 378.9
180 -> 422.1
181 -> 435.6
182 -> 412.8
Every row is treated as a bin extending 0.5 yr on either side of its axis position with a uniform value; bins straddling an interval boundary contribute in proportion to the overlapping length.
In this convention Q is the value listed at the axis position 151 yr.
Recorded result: 609.3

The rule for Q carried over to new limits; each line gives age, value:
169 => 422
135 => 516.6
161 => 513.7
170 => 443.1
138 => 618.3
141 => 590.9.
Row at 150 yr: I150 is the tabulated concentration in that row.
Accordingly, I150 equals 608.9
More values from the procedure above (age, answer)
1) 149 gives 576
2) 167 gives 512.5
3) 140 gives 647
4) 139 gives 631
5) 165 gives 508.3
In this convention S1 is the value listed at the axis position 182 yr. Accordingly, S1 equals 412.8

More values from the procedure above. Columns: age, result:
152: 562.6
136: 579.5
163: 493.1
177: 372.5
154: 572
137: 620.5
